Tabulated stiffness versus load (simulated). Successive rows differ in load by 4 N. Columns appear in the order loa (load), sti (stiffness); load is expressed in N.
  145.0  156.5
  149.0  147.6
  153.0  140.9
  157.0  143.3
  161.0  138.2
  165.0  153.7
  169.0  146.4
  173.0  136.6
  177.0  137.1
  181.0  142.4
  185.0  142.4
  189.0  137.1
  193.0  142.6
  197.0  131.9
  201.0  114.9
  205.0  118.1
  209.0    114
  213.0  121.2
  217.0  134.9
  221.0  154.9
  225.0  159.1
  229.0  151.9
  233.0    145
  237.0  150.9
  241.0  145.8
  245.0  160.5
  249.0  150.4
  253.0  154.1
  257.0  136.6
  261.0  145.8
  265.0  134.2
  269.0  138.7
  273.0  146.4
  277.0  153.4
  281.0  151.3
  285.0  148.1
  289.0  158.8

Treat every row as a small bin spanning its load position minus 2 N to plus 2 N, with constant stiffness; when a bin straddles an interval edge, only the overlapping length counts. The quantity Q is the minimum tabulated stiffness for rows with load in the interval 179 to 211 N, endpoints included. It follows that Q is 114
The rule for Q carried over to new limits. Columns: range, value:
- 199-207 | 114.9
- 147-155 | 140.9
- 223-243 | 145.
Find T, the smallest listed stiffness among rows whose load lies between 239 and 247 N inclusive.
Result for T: 145.8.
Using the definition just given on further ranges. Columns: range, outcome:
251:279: 134.2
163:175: 136.6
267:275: 138.7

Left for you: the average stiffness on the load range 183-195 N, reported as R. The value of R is 141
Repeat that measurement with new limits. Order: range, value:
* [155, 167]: 145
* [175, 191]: 140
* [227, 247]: 151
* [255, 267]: 139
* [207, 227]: 137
